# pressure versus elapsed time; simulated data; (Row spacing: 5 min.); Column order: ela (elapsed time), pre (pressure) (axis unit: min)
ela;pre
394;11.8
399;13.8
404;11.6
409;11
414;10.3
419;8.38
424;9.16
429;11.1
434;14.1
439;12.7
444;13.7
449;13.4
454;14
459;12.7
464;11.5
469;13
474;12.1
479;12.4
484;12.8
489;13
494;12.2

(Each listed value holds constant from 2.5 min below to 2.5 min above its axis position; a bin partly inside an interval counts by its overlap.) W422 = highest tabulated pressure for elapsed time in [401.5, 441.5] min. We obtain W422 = 14.1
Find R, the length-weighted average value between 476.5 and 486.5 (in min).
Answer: 12.6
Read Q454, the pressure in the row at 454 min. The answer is 14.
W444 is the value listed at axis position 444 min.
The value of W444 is 13.7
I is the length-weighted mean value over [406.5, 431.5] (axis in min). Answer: 9.99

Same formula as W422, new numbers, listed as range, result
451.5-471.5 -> 14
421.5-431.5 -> 11.1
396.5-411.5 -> 13.8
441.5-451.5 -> 13.7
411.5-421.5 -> 10.3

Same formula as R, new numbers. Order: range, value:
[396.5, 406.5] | 12.7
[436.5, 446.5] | 13.2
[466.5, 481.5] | 12.5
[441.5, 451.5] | 13.6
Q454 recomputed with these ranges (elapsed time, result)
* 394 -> 11.8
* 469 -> 13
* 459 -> 12.7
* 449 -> 13.4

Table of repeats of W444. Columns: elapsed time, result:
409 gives 11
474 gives 12.1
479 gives 12.4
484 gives 12.8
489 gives 13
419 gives 8.38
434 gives 14.1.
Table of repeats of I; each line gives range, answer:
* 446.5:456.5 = 13.7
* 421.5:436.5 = 11.5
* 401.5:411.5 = 11.3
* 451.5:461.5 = 13.3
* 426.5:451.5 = 13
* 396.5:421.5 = 11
